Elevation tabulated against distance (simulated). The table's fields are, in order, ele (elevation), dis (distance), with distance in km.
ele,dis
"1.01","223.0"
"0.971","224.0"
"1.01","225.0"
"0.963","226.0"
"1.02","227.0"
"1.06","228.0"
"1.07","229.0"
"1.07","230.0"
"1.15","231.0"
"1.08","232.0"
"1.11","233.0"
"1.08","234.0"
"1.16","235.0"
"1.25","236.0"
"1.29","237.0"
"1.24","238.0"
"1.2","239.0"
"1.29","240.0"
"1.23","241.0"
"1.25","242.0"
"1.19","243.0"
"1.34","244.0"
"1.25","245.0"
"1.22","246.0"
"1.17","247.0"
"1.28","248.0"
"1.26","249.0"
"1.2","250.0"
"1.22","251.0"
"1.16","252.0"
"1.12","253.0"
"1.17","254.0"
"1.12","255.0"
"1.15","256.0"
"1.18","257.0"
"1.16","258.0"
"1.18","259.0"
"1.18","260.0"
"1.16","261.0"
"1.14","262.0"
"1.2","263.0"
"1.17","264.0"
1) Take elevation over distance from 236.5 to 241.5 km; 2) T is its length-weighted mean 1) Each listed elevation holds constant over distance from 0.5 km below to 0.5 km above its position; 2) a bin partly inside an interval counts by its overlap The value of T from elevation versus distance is 1.25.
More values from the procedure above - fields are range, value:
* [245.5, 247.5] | 1.19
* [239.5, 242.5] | 1.26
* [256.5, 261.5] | 1.17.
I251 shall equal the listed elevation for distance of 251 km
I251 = 1.22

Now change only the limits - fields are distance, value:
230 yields 1.07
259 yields 1.18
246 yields 1.22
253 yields 1.12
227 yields 1.02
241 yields 1.23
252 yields 1.16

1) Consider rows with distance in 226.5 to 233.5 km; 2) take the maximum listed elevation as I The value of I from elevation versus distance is 1.15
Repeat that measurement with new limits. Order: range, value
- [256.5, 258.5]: 1.18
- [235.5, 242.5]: 1.29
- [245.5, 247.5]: 1.22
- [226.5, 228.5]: 1.06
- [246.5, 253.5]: 1.28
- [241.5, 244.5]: 1.34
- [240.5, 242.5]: 1.25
